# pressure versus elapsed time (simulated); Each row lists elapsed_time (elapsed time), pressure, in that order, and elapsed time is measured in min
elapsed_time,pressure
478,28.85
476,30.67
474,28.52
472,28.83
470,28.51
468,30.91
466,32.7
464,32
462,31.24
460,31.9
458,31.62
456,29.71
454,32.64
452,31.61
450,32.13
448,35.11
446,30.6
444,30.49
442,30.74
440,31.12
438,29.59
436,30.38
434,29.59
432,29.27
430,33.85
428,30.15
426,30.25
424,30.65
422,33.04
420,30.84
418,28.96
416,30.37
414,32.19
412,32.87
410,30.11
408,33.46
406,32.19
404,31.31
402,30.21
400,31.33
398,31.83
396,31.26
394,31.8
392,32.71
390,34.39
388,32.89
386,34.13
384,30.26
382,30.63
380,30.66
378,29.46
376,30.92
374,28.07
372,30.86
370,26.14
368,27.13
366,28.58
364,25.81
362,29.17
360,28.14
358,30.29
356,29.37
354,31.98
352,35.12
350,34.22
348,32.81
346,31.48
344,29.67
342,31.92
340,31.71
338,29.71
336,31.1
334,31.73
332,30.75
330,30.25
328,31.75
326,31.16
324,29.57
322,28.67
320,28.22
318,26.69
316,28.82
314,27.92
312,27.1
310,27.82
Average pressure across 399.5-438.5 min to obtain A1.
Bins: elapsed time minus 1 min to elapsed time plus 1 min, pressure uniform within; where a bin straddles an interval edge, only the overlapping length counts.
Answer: 31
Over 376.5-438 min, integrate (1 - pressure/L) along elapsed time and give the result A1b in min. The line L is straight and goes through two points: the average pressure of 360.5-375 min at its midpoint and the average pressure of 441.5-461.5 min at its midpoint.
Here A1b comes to -3.42 min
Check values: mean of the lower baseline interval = 28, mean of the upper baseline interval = 31.7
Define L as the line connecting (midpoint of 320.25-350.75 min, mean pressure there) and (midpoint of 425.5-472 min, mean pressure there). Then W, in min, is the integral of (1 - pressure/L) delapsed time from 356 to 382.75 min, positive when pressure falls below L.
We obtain 1.8 min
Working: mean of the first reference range 31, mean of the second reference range 31.1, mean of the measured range 28.9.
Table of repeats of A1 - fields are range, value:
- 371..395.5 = 31.4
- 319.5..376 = 30.2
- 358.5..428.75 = 30.6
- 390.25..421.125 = 31.5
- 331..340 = 30.9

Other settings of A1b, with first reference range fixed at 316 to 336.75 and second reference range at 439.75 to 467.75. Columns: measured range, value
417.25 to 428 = 0.2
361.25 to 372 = 1.0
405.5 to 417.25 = -0.3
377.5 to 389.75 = -0.4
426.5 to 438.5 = 0.3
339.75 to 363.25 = -0.8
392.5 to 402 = -0.2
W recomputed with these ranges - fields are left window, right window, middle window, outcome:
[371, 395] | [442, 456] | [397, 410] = -0.03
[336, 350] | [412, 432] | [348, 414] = 0.80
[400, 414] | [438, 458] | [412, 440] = 0.71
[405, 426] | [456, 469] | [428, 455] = 0.19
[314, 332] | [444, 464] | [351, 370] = 0.46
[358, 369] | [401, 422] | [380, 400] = -1.51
